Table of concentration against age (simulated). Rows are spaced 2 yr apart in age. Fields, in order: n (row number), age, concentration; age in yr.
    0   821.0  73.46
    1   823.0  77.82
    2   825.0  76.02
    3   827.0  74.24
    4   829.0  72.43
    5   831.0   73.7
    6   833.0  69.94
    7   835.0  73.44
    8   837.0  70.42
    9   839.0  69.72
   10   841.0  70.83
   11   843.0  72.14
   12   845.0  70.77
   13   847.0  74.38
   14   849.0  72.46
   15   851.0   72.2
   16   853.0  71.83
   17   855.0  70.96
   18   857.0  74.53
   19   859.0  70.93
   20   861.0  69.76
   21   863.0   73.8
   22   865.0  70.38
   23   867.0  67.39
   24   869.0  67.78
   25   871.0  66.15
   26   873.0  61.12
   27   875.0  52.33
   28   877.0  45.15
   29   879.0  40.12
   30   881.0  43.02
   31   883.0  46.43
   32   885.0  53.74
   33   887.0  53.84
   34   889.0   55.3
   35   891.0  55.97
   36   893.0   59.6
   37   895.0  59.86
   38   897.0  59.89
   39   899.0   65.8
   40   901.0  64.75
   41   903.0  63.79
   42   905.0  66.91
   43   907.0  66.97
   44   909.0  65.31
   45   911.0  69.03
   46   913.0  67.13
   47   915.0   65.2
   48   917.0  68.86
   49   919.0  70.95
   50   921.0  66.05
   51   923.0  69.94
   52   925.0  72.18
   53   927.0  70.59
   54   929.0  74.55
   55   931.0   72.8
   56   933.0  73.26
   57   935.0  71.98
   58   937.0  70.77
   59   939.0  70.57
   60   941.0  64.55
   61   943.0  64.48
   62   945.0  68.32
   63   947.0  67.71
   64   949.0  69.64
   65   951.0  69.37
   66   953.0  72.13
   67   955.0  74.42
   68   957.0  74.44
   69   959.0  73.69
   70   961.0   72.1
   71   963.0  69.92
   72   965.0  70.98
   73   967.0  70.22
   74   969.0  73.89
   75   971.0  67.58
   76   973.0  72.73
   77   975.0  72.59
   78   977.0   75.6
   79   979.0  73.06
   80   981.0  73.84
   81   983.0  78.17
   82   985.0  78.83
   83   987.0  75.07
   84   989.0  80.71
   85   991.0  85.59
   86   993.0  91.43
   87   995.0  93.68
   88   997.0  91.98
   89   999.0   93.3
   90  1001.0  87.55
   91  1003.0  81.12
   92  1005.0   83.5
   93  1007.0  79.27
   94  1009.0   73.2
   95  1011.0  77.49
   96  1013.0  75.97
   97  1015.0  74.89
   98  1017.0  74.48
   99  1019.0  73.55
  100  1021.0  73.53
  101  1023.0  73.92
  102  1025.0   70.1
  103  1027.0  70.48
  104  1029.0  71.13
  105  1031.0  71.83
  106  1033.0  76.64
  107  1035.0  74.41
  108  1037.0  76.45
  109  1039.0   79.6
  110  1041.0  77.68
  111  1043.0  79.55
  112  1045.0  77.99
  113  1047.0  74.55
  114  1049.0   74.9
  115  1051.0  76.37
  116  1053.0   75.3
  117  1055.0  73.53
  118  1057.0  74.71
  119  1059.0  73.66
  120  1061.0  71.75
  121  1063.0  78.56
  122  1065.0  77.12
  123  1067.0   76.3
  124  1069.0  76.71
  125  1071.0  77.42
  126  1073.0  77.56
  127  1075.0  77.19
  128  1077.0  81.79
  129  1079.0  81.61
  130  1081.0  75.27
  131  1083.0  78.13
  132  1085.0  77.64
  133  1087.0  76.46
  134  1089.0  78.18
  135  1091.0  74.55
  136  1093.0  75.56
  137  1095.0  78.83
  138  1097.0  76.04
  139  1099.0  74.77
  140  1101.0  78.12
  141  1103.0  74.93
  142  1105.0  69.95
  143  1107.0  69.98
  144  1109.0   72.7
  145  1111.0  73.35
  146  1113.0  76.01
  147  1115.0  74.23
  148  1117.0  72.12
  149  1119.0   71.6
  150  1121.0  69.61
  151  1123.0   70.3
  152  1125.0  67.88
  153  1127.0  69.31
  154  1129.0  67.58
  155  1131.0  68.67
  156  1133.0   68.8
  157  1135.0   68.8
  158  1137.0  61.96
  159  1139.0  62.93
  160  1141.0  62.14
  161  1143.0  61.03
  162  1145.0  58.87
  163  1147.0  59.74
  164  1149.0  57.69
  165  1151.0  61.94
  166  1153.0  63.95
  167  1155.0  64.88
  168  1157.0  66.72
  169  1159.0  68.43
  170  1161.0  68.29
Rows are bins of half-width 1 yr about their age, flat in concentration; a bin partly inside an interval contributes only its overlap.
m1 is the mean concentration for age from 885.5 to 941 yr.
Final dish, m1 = 66.2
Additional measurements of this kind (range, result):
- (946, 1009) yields 77.2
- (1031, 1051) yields 76.6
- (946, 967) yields 71.4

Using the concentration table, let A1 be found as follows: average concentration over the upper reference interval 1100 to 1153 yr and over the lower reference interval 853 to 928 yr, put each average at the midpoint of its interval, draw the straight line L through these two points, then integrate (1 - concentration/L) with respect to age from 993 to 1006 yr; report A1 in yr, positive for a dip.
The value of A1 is -4.6 yr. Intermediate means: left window 63.1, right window 68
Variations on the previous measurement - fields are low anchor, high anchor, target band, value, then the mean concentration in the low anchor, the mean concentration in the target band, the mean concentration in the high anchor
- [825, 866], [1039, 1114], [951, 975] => 0.7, 72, 71.9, 76.1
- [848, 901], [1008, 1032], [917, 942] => -1.7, 61.6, 70.6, 73.4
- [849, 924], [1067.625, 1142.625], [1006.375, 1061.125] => -4.0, 63.2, 74.9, 73.1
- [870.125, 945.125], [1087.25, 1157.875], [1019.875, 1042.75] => -2.6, 63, 74.3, 69.3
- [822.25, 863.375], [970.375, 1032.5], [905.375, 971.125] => 5.0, 72.4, 70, 78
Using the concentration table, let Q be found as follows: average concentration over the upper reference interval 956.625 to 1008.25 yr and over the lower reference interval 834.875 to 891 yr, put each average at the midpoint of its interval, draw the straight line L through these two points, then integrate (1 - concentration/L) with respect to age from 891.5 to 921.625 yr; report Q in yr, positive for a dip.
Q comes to 1.8 yr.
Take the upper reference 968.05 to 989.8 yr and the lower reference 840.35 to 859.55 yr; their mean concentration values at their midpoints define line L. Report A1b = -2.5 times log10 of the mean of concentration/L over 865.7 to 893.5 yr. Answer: 0.30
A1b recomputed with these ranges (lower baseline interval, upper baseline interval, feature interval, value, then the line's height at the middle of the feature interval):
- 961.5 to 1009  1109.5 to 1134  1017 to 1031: 0.06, 76.6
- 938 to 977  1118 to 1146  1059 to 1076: -0.13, 68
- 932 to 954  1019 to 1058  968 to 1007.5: -0.12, 71.9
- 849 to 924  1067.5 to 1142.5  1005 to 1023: -0.10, 69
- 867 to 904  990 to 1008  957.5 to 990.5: 0.10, 80.7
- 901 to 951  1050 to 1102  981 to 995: -0.14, 72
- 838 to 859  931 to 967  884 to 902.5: 0.21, 71.3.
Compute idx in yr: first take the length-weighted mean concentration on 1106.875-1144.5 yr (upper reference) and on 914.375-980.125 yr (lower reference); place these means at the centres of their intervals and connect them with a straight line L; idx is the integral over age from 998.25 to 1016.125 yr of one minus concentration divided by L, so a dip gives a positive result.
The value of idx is -2.64 yr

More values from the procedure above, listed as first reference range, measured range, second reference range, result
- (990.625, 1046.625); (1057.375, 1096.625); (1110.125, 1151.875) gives -2.4 yr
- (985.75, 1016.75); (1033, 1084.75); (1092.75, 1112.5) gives 0.8 yr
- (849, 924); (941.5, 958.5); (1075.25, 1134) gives -0.9 yr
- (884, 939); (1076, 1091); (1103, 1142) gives -2.0 yr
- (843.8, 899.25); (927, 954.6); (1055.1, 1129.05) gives -1.6 yr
